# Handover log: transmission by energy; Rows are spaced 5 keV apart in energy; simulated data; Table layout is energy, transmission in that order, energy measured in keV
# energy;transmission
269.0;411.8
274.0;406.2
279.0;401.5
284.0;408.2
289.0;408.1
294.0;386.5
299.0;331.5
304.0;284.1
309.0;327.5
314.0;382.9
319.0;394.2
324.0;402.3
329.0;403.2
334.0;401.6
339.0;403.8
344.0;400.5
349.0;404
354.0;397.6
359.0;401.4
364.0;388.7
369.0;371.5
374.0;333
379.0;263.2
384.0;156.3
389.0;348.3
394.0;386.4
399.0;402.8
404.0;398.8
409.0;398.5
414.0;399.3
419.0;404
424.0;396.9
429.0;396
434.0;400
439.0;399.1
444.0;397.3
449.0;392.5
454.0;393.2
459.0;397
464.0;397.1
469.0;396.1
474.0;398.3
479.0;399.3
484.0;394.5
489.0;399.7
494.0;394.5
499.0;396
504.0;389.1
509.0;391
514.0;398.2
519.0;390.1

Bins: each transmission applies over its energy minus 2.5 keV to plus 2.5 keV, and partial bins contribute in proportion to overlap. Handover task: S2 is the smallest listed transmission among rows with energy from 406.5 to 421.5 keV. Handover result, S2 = 398.5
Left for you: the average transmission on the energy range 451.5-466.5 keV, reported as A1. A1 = 396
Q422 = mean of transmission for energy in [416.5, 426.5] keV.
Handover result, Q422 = 400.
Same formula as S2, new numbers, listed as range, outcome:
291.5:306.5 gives 284.1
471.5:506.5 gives 389.1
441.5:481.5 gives 392.5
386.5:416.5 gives 348.3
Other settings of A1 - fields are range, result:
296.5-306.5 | 308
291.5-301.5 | 359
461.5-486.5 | 397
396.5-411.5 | 400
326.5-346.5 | 402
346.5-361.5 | 401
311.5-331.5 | 396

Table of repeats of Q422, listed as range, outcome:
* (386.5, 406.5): 384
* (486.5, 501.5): 397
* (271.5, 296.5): 402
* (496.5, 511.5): 392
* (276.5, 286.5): 405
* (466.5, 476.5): 397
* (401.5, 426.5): 400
